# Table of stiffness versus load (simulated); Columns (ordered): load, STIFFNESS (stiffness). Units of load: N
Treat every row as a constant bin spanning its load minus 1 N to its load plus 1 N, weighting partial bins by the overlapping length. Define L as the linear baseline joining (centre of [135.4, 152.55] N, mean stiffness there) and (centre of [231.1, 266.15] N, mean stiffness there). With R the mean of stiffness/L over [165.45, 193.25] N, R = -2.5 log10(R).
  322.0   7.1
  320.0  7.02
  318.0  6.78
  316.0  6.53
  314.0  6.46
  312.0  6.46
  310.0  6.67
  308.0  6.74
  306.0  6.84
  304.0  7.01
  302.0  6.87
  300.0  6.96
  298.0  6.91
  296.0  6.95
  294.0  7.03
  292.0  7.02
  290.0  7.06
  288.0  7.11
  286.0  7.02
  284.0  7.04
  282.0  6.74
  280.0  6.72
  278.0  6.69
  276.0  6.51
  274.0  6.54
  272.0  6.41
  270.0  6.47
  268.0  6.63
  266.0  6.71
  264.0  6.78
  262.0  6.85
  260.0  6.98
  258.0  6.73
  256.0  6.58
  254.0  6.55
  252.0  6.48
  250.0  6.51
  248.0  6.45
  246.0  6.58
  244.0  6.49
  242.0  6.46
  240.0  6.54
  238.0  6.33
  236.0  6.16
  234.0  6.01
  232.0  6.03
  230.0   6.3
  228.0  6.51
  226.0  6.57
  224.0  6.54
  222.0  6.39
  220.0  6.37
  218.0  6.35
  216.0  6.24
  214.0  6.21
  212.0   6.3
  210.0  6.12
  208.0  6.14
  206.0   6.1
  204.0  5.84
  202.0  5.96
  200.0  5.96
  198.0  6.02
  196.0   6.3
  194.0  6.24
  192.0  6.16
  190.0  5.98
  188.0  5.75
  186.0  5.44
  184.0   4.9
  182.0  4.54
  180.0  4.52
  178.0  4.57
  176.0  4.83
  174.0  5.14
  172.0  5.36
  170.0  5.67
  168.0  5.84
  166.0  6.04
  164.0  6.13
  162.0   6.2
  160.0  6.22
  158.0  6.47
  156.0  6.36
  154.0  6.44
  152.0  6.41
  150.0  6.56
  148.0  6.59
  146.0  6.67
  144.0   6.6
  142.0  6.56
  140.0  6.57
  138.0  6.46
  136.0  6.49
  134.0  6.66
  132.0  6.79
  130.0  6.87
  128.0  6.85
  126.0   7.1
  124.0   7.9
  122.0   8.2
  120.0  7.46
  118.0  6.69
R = 0.22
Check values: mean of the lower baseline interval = 6.55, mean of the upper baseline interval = 6.51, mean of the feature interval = 5.34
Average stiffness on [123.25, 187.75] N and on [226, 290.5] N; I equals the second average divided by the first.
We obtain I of 1.08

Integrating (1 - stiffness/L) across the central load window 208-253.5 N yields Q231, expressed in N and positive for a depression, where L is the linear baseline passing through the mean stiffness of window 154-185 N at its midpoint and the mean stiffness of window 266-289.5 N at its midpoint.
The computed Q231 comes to -1.1 N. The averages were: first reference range 5.55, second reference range 6.72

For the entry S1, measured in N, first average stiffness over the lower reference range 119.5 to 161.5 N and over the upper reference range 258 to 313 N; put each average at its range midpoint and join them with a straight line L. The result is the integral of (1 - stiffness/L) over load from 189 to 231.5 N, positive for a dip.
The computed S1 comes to 3.5 N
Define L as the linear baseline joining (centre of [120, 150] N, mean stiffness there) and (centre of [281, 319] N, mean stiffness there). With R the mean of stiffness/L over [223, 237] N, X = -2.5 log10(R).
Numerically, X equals 0.093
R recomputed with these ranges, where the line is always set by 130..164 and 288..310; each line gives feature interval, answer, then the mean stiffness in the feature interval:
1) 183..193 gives 0.17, 5.65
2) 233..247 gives 0.07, 6.37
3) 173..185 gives 0.36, 4.75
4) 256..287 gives 0.02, 6.72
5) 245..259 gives 0.04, 6.55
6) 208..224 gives 0.07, 6.29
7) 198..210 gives 0.11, 6.01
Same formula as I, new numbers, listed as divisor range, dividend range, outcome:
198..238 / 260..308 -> 1.10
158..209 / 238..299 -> 1.18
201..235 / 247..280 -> 1.06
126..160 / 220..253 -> 0.97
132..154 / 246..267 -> 1.01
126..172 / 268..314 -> 1.06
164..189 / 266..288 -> 1.28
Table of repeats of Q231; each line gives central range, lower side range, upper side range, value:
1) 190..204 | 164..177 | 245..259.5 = -0.51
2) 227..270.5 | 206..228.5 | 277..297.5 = 0.63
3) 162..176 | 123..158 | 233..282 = 2.08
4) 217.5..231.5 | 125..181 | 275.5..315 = 0.20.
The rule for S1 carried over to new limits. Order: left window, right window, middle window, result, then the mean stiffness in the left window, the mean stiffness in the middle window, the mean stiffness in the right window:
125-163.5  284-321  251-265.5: 0.2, 6.57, 6.71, 6.86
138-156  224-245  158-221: 6.3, 6.53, 5.8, 6.35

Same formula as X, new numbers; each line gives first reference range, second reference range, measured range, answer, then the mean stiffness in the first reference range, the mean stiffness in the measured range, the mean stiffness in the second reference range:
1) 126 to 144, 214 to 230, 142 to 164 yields 0.03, 6.68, 6.44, 6.4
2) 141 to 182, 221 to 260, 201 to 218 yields 0.02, 5.92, 6.13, 6.45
